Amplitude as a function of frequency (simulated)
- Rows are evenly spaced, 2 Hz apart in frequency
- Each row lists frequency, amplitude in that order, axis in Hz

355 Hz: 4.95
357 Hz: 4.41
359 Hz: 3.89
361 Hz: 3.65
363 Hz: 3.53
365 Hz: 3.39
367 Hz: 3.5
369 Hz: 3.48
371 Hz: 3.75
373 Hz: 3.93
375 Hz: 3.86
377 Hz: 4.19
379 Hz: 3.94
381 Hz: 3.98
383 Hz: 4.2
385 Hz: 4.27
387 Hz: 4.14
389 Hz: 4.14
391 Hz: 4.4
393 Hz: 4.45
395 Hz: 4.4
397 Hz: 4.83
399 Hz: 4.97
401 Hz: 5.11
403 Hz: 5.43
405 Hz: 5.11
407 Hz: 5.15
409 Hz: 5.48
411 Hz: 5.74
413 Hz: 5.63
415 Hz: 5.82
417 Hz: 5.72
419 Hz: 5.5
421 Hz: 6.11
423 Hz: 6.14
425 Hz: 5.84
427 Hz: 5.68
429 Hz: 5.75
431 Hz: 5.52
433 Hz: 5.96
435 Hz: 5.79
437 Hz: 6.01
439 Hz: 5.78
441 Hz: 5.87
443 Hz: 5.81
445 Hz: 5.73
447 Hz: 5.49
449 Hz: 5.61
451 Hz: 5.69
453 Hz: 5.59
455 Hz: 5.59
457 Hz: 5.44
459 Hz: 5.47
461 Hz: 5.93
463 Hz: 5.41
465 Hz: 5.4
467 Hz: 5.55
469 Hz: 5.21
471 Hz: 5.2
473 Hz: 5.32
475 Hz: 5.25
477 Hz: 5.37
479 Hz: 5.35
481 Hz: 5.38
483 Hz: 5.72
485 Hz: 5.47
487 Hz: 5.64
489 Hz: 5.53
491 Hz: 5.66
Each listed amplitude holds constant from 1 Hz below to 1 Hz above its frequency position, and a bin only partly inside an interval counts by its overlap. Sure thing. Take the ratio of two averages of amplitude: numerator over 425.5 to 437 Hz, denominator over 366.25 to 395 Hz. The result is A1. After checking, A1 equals 1.43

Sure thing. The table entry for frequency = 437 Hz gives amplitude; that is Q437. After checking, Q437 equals 6.01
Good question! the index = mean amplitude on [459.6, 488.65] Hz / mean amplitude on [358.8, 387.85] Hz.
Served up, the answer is 1.42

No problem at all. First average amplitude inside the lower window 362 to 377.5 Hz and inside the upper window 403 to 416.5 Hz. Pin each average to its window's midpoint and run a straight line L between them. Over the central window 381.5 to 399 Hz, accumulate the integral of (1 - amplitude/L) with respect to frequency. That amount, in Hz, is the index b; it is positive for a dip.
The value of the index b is 0.9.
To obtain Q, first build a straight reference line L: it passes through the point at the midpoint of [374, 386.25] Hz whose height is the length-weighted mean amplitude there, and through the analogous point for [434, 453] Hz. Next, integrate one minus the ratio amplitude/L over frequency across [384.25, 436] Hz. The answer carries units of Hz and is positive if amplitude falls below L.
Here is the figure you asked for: -4.3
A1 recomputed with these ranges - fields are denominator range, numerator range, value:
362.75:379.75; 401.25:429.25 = 1.51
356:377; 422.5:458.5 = 1.52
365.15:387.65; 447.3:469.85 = 1.42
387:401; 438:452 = 1.26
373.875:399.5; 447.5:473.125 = 1.29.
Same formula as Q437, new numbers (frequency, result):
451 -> 5.69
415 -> 5.82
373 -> 3.93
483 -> 5.72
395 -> 4.4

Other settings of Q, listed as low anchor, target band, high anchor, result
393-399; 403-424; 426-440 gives -1.8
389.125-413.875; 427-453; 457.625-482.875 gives -2.5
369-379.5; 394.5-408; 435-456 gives -1.3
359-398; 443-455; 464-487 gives -1.5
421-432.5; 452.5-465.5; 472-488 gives 0.1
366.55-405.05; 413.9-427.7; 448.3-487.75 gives -3.0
